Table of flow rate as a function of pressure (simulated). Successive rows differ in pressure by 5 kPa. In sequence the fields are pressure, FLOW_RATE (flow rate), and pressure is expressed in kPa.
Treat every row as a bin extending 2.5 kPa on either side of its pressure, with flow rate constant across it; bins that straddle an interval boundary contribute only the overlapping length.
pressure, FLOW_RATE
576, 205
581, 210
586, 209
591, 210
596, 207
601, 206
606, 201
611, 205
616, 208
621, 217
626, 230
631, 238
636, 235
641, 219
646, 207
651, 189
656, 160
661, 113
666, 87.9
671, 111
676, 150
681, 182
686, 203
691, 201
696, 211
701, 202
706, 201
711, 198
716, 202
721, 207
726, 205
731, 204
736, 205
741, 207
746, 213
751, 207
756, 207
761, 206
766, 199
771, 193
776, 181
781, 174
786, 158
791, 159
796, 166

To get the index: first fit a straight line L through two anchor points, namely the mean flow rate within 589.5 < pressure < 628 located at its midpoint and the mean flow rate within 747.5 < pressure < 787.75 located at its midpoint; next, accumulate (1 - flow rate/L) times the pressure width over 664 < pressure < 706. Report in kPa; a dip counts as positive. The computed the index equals 6.2 kPa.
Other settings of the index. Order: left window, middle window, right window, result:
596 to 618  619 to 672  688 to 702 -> 5.41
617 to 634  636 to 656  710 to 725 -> 1.67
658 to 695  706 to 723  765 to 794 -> -4.32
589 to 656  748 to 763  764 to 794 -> -2.06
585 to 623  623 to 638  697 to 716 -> -2.01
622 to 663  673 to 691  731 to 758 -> 2.10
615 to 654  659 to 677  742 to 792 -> 8.37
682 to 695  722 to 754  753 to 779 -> -1.38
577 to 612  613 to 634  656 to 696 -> -3.94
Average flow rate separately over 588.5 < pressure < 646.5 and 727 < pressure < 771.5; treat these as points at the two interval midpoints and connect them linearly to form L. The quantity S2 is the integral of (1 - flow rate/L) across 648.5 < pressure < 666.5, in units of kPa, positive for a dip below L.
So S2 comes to 5.9 kPa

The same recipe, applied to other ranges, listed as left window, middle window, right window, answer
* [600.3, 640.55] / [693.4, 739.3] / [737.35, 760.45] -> 1.46 kPa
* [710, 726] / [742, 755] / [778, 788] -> -1.61 kPa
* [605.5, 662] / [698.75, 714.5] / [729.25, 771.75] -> 0.33 kPa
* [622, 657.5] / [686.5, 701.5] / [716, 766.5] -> 0.32 kPa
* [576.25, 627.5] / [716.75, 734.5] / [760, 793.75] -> -1.52 kPa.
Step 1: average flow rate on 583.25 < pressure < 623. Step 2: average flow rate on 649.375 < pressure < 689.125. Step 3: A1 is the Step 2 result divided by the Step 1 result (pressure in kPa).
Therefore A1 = 0.7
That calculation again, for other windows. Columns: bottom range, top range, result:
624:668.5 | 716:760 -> 1.11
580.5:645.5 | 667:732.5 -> 0.87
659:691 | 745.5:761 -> 1.42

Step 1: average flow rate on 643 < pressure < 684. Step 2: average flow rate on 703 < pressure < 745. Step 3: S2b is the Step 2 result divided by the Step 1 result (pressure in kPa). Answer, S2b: 1.35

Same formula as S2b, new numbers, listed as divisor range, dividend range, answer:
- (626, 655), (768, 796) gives 0.80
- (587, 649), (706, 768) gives 0.95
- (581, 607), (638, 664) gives 0.85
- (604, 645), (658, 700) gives 0.73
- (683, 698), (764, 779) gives 0.93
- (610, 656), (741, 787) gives 0.91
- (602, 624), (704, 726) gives 0.97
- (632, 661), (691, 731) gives 1.04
